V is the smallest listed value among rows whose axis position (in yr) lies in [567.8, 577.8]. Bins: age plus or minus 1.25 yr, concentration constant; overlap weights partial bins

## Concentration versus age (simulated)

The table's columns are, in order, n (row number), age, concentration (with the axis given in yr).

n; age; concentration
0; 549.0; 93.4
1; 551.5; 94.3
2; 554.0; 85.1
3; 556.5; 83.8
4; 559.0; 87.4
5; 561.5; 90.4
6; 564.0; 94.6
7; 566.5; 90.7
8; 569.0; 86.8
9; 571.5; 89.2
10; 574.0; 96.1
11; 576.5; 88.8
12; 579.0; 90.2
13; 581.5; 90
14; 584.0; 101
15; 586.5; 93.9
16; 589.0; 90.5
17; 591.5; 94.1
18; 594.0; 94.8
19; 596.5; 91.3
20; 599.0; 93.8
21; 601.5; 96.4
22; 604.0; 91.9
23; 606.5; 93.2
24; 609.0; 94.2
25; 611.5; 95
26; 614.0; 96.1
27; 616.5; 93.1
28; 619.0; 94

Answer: 86.8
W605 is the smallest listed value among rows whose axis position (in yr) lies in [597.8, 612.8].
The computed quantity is 91.9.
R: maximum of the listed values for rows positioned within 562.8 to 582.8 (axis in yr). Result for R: 96.1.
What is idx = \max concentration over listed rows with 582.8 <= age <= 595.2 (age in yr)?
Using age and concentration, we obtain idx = 101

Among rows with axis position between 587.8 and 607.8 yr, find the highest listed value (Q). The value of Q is 96.4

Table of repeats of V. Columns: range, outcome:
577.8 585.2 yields 90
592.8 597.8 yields 91.3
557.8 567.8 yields 87.4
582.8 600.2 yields 90.5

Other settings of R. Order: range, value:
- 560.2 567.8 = 94.6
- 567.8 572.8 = 89.2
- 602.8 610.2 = 94.2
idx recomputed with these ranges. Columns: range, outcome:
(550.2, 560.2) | 94.3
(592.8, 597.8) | 94.8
